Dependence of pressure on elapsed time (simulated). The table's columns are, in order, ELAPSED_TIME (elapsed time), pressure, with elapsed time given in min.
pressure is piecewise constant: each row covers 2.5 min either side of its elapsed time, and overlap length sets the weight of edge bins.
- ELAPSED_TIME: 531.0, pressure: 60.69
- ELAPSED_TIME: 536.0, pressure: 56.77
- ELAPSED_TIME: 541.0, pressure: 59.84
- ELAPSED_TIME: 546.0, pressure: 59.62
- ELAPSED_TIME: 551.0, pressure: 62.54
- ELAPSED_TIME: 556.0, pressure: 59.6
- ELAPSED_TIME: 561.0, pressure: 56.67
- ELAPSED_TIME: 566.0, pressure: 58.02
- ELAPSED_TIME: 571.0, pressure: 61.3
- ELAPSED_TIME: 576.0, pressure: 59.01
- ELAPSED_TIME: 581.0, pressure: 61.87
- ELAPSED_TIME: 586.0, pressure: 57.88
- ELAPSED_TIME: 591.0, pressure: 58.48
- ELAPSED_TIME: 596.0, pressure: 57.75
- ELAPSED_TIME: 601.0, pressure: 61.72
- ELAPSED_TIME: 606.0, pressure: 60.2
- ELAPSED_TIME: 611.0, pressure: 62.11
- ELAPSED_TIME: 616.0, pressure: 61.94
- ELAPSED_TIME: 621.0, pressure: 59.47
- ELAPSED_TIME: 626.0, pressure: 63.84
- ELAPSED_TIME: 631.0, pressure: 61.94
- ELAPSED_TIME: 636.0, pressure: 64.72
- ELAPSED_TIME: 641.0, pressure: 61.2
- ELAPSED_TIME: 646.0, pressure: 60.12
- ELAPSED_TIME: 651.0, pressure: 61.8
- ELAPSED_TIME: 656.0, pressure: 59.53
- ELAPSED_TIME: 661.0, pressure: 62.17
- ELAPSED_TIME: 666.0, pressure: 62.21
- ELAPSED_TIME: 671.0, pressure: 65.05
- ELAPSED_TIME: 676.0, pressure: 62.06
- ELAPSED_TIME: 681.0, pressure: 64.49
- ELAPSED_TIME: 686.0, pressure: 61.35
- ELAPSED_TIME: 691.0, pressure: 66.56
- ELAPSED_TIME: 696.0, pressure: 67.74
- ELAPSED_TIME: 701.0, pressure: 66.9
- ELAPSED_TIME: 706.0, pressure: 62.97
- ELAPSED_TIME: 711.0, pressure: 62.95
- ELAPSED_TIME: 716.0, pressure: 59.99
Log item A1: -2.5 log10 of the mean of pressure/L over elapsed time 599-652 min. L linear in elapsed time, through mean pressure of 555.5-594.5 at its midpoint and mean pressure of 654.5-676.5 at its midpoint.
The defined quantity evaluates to -0.02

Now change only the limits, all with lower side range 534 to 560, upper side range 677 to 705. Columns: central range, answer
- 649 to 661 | 0.05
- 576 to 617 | 0.02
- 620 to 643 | 0.01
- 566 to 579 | 0.01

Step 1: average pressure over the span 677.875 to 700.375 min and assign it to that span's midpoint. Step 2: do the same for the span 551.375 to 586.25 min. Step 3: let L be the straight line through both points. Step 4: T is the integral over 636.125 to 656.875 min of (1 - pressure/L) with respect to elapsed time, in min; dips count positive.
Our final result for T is 0.62 min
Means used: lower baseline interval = 59.5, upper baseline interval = 65.1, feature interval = 61.2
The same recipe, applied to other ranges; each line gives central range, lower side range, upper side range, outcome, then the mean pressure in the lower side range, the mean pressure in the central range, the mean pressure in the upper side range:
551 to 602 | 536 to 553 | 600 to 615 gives 1.2 min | 60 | 59.3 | 61.4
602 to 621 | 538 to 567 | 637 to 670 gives -0.2 min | 59.4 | 61.2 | 61.5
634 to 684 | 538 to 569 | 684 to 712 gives 0.9 min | 59.4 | 62.3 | 64.9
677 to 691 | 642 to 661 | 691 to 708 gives 0.2 min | 60.8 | 63.5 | 66.1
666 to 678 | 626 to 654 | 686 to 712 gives 0.1 min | 62.1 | 63.3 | 65.2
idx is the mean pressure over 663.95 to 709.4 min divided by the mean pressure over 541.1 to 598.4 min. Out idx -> 1.08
